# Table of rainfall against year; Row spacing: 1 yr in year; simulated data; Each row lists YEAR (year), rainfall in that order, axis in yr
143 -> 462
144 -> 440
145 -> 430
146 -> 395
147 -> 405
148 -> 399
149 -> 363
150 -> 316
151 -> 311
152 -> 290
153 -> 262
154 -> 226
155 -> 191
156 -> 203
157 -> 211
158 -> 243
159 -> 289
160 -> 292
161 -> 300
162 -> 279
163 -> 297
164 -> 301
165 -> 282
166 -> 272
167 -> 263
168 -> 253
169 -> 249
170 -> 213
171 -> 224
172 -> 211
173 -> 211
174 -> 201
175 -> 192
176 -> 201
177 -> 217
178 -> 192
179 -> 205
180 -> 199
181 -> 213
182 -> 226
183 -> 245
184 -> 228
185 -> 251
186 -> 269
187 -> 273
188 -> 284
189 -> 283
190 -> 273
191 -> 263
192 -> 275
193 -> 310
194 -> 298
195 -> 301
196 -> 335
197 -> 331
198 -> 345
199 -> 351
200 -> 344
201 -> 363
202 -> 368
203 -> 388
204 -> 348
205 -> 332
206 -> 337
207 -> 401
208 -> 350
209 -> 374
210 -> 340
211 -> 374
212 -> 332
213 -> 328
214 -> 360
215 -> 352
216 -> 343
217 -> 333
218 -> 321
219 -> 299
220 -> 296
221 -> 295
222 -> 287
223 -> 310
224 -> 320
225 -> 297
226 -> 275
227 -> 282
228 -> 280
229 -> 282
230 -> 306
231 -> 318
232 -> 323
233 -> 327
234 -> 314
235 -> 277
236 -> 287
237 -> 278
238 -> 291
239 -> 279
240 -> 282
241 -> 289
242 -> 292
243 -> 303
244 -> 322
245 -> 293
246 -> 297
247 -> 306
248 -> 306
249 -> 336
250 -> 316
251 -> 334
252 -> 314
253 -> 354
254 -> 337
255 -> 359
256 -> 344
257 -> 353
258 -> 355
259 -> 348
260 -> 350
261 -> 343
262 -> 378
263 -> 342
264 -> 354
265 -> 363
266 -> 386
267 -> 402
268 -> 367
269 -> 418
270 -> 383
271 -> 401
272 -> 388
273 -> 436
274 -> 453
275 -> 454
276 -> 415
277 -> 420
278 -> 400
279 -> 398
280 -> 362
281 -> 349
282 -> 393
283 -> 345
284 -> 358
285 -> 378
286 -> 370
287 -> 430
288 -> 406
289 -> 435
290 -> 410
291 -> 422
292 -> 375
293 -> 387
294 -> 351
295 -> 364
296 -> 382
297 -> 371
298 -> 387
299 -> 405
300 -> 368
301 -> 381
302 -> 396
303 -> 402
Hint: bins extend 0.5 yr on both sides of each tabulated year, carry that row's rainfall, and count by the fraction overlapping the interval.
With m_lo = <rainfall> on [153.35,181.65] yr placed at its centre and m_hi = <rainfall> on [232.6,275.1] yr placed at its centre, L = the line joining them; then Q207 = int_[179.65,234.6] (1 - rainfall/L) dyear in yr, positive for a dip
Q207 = -4.98 yr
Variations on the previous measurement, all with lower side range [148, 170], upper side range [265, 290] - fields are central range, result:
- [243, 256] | 1.6 yr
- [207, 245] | 3.3 yr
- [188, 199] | 0.2 yr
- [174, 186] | 3.2 yr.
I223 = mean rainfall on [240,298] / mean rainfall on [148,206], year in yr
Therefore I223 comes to 1.34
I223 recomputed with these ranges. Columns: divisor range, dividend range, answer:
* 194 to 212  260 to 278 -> 1.12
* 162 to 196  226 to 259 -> 1.24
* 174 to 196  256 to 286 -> 1.54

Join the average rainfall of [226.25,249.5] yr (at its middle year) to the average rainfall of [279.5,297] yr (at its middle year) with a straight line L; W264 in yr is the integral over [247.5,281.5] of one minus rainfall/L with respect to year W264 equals -2.7 yr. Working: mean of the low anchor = 298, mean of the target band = 371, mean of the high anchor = 383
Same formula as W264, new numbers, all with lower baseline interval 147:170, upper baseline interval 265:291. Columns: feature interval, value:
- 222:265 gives 5.7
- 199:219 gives -1.3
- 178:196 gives 2.8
